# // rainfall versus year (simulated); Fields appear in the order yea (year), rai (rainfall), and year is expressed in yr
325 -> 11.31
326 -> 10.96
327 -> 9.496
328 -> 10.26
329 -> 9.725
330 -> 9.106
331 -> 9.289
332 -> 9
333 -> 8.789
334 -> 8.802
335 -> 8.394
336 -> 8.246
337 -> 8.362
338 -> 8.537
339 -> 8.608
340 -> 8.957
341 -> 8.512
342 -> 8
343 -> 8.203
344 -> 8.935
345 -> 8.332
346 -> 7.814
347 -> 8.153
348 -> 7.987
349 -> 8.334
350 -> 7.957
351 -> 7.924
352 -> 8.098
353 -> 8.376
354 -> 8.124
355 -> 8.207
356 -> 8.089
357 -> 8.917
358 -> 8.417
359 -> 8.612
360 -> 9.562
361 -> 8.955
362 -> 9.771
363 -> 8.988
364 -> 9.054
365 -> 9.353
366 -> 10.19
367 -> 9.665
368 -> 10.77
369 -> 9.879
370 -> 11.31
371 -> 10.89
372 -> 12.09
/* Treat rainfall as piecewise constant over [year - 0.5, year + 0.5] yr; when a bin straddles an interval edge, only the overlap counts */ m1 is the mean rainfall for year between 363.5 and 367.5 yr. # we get 9.57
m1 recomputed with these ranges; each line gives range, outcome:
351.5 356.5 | 8.18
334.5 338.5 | 8.38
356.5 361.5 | 8.89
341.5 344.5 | 8.38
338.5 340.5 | 8.78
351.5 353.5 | 8.24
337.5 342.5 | 8.52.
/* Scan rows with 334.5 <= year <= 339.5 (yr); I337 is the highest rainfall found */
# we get 8.608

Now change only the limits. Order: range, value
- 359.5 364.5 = 9.771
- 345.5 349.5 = 8.334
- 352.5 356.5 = 8.376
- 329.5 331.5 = 9.289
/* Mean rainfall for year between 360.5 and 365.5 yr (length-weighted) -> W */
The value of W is 9.22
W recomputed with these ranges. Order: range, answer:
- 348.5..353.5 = 8.14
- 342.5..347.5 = 8.29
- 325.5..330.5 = 9.91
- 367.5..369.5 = 10.3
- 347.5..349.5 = 8.16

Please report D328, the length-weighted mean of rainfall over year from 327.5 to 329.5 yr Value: 9.99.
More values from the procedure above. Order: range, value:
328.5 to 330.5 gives 9.42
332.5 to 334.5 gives 8.8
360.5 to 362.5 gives 9.36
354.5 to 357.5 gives 8.4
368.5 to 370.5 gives 10.6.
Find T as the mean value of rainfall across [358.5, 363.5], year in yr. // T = 9.18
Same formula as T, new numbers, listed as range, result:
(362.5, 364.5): 9.02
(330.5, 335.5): 8.85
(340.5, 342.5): 8.26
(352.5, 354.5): 8.25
